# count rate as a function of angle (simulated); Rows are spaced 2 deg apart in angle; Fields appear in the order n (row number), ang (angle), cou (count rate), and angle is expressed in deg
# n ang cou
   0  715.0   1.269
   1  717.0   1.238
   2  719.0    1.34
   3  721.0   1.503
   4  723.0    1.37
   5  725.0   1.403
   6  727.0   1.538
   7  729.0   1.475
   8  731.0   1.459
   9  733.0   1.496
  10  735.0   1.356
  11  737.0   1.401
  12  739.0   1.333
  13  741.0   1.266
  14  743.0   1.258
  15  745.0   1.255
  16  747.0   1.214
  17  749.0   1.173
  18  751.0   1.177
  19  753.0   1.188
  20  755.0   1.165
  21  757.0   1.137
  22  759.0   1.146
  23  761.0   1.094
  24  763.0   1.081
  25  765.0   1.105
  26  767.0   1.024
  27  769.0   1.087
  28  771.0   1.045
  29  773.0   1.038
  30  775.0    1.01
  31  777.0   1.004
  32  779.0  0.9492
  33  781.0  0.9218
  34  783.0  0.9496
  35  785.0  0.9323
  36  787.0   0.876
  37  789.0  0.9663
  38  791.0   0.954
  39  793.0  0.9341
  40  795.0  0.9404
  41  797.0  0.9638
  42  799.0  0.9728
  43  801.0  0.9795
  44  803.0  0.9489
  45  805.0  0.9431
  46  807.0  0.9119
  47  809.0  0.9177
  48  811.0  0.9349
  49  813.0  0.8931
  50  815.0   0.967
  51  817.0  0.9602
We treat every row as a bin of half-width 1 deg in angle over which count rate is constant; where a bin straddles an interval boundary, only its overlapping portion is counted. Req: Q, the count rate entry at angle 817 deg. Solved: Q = 0.9602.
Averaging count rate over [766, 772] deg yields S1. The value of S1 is 1.05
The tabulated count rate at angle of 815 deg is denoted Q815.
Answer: 0.967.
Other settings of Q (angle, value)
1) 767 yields 1.024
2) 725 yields 1.403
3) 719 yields 1.34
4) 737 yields 1.401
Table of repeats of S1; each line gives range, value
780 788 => 0.92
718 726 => 1.4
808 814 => 0.915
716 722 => 1.36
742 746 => 1.26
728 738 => 1.44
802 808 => 0.935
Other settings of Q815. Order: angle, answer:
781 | 0.9218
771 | 1.045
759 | 1.146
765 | 1.105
